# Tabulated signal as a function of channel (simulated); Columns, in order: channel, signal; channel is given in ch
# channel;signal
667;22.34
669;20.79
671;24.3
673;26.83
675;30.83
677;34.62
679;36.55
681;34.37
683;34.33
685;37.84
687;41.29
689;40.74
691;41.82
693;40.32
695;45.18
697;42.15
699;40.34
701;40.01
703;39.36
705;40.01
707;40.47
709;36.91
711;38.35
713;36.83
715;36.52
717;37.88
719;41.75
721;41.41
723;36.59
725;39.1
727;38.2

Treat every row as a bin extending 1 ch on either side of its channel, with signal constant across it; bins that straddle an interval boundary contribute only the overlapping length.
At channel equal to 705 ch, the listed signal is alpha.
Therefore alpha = 40.01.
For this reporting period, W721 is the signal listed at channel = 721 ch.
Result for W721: 41.41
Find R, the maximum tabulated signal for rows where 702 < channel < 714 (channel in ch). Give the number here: 40.47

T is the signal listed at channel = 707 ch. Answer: 40.47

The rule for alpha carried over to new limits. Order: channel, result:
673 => 26.83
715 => 36.52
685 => 37.84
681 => 34.37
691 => 41.82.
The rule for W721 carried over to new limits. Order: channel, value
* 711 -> 38.35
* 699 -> 40.34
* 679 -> 36.55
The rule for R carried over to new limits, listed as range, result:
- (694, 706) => 45.18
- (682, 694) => 41.82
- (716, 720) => 41.75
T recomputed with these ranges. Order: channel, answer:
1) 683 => 34.33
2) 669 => 20.79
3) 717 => 37.88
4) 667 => 22.34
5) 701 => 40.01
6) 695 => 45.18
